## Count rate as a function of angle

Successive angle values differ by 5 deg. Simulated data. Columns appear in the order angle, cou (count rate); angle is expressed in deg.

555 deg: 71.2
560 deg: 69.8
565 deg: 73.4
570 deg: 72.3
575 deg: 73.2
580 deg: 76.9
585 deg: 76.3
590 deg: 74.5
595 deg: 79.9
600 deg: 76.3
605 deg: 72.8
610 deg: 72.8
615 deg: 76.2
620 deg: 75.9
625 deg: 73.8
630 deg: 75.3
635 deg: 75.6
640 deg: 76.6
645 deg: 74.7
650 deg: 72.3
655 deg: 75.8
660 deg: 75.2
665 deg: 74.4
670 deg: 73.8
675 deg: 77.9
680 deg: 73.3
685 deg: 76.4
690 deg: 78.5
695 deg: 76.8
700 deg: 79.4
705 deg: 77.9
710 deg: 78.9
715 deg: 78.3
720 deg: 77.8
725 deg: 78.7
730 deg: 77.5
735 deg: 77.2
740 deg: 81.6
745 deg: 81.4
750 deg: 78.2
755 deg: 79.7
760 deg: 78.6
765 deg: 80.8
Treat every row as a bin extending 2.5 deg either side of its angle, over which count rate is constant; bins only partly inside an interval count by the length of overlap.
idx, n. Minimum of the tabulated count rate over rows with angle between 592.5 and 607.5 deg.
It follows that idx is 72.8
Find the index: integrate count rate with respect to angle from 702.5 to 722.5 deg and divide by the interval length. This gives 78.2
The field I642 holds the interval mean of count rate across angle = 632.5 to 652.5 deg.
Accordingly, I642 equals 74.8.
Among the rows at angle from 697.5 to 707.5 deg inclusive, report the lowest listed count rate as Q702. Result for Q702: 77.9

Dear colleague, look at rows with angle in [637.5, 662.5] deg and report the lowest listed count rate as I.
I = 72.3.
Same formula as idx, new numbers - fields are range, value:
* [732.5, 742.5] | 77.2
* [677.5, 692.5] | 73.3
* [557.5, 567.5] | 69.8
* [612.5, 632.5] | 73.8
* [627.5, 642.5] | 75.3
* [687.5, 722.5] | 76.8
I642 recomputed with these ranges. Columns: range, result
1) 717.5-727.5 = 78.2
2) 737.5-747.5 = 81.5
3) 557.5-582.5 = 73.1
